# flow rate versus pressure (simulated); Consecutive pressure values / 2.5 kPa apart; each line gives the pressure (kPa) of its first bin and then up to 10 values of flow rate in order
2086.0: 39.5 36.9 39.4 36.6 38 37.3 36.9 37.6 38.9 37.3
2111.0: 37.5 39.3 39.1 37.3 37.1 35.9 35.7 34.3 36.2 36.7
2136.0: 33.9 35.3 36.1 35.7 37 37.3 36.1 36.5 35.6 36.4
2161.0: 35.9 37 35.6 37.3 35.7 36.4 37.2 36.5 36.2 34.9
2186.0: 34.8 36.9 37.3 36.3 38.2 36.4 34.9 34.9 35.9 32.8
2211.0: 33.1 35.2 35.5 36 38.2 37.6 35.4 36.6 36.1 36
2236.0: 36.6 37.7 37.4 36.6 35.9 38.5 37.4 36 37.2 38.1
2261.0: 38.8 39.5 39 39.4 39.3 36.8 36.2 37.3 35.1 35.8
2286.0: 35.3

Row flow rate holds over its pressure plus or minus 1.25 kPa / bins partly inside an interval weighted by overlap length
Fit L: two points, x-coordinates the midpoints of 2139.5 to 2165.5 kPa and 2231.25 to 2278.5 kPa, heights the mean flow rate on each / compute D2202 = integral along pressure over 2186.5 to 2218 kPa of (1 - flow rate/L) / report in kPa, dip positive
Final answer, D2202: 1.1 kPa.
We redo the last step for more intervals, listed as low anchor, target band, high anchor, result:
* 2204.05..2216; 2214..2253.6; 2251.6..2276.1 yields -0.7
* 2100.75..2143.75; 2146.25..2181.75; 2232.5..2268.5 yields 0.5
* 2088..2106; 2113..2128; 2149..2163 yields 0.0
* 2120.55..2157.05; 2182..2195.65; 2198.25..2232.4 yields -0.2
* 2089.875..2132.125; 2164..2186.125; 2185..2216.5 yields -0.1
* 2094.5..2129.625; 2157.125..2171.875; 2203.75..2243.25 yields 0.1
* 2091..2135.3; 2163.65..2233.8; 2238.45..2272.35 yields 3.0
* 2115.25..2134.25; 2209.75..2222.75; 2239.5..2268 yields 0.6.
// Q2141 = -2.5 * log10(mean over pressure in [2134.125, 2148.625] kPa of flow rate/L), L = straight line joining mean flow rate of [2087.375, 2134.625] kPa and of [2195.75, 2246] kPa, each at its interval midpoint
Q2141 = 0.03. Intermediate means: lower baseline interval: 37.3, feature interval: 35.8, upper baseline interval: 36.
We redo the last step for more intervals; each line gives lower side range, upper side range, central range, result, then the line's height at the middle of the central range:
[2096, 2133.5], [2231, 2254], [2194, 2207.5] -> 0.03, 37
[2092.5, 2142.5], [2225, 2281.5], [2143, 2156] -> 0.01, 37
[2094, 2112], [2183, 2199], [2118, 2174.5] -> 0.03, 37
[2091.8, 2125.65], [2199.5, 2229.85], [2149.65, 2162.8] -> 0.02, 36.7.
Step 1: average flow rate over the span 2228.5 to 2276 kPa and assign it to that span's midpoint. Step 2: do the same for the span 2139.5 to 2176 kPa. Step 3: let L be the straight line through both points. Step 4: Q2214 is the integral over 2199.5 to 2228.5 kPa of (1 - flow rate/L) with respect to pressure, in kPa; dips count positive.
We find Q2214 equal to 1.2 kPa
